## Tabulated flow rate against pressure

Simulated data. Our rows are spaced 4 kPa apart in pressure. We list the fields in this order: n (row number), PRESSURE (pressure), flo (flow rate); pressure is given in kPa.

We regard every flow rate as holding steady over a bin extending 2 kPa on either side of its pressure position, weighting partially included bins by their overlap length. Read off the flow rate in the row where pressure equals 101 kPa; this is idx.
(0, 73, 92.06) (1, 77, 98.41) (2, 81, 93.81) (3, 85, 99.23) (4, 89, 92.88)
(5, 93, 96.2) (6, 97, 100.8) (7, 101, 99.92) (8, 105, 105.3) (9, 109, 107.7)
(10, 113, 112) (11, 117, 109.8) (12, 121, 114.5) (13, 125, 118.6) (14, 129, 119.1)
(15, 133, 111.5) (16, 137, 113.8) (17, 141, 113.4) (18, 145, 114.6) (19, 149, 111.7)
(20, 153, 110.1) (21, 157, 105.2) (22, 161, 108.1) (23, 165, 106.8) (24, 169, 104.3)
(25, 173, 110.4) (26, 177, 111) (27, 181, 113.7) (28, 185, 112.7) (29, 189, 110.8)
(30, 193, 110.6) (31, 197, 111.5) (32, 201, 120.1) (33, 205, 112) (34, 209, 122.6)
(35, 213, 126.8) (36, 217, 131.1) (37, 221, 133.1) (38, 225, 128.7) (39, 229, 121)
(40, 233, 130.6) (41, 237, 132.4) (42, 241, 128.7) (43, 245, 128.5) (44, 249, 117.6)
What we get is 99.92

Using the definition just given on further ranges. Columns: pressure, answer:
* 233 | 130.6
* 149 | 111.7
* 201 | 120.1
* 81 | 93.81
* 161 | 108.1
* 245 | 128.5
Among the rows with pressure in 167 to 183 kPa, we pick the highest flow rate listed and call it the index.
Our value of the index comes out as 113.7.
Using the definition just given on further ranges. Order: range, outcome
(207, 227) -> 133.1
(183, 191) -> 112.7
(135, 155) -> 114.6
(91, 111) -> 107.7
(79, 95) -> 99.23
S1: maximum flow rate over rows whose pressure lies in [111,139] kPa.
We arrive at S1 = 119.1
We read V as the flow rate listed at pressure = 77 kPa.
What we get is 98.41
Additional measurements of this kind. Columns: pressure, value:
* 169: 104.3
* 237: 132.4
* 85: 99.23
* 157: 105.2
